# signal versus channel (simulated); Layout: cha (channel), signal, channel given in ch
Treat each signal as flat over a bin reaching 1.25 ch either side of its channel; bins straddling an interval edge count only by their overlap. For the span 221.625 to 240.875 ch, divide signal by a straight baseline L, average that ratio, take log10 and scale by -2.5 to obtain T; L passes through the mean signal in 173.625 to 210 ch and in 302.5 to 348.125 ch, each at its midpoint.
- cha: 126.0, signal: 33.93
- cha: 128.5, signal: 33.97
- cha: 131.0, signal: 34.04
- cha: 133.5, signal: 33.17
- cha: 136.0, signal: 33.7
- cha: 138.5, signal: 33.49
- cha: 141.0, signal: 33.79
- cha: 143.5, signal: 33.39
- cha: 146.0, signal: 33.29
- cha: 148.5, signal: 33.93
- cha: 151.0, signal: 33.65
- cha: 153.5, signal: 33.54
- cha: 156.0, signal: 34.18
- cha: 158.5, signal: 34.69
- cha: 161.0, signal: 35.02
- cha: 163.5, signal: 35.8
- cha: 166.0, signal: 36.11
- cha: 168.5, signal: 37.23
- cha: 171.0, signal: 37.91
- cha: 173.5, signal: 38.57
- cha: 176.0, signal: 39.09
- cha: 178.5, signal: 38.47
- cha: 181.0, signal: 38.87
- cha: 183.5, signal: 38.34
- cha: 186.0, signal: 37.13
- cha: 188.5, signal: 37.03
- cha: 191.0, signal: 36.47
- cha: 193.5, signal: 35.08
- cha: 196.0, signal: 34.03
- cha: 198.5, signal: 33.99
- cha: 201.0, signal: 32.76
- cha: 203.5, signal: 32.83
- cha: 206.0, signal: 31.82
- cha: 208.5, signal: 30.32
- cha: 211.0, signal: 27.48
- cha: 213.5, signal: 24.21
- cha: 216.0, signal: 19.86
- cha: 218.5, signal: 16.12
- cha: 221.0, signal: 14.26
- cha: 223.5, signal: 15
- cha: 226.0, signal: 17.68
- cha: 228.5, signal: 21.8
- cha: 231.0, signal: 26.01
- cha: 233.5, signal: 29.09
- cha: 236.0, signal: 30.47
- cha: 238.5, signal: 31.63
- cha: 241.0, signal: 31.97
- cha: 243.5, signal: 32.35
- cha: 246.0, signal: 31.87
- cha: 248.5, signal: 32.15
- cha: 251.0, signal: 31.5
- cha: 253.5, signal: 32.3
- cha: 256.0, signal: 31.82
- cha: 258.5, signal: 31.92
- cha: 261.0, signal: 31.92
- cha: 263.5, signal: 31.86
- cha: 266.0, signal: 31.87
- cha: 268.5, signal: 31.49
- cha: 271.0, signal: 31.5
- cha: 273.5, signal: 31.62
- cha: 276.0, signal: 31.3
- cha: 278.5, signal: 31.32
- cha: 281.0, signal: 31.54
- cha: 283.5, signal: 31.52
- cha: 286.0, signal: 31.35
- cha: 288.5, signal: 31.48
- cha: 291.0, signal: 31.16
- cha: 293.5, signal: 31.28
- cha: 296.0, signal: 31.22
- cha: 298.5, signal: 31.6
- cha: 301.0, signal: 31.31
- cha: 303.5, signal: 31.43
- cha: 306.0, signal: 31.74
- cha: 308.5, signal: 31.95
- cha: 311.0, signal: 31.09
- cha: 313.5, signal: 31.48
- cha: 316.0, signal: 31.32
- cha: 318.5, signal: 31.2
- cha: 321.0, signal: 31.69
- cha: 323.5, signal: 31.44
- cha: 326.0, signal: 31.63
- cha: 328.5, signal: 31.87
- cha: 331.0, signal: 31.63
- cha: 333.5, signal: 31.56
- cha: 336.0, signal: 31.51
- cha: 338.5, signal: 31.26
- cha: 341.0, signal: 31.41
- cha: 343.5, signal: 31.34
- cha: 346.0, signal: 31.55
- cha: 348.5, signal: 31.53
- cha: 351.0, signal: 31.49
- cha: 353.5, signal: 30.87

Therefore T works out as 0.359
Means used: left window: 35.5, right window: 31.5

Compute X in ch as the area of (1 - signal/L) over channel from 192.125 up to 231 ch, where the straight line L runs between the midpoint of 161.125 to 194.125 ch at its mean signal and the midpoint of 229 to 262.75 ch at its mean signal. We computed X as 9.7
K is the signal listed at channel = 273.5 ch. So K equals 31.62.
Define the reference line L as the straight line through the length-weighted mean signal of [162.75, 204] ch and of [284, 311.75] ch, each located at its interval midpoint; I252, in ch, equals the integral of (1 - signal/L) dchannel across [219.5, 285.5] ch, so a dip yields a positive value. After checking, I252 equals 8.32 ch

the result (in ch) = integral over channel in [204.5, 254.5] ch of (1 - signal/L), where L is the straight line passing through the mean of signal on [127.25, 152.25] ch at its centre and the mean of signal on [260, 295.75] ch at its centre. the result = 9.0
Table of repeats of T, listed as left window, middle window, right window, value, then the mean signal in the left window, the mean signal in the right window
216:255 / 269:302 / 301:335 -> -0.07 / 26.1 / 31.5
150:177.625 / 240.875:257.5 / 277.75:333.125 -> 0.04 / 36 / 31.5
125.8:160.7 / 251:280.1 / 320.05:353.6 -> 0.02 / 33.8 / 31.5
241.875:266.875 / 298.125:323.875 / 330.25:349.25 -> 0.01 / 32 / 31.5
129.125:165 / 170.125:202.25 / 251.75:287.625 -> -0.11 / 34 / 31.7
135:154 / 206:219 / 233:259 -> 0.29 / 33.6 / 31.6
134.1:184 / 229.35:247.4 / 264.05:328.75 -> 0.10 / 35.6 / 31.5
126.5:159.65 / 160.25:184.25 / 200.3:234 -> -0.25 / 33.8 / 24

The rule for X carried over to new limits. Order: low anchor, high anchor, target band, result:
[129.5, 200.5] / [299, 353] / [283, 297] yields 0.5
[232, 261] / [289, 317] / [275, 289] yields 0.0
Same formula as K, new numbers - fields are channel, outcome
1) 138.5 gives 33.49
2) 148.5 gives 33.93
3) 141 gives 33.79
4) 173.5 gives 38.57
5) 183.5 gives 38.34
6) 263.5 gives 31.86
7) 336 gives 31.51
